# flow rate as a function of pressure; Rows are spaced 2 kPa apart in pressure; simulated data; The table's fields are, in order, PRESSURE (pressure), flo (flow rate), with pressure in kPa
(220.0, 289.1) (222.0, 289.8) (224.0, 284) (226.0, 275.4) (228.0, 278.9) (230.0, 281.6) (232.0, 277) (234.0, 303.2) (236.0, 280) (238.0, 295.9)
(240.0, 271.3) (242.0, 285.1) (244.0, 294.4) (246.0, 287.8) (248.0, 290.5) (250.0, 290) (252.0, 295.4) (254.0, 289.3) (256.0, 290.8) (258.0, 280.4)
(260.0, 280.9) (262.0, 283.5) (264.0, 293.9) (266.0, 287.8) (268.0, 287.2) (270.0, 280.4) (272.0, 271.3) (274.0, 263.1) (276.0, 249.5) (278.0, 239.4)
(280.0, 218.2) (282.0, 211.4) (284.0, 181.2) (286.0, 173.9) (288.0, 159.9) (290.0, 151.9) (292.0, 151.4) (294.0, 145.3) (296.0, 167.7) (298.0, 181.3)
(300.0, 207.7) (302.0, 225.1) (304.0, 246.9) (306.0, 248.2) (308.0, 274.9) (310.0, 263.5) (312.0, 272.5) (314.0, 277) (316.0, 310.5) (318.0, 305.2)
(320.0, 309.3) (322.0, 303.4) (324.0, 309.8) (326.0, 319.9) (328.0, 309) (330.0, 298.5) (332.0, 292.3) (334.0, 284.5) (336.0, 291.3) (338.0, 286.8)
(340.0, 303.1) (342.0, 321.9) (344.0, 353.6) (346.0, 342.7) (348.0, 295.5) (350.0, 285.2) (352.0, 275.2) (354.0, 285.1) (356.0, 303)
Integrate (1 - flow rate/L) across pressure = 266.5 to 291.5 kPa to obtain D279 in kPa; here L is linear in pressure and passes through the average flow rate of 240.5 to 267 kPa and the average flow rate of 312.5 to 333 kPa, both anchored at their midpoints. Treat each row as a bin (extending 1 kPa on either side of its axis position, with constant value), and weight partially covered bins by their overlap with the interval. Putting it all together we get 5.9 kPa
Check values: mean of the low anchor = 288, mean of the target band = 224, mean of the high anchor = 303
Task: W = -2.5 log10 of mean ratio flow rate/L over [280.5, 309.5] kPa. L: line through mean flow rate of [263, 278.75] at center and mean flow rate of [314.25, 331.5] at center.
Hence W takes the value 0.42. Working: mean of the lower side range 272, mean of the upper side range 306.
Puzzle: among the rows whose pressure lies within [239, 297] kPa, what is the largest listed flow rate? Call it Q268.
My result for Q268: 295.4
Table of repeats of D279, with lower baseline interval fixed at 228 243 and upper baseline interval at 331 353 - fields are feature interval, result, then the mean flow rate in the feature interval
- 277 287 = 3.0 kPa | 205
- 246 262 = 0.0 kPa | 288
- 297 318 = 3.1 kPa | 253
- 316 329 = -0.4 kPa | 310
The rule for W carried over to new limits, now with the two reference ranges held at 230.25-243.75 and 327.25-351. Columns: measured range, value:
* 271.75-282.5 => 0.211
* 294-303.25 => 0.479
